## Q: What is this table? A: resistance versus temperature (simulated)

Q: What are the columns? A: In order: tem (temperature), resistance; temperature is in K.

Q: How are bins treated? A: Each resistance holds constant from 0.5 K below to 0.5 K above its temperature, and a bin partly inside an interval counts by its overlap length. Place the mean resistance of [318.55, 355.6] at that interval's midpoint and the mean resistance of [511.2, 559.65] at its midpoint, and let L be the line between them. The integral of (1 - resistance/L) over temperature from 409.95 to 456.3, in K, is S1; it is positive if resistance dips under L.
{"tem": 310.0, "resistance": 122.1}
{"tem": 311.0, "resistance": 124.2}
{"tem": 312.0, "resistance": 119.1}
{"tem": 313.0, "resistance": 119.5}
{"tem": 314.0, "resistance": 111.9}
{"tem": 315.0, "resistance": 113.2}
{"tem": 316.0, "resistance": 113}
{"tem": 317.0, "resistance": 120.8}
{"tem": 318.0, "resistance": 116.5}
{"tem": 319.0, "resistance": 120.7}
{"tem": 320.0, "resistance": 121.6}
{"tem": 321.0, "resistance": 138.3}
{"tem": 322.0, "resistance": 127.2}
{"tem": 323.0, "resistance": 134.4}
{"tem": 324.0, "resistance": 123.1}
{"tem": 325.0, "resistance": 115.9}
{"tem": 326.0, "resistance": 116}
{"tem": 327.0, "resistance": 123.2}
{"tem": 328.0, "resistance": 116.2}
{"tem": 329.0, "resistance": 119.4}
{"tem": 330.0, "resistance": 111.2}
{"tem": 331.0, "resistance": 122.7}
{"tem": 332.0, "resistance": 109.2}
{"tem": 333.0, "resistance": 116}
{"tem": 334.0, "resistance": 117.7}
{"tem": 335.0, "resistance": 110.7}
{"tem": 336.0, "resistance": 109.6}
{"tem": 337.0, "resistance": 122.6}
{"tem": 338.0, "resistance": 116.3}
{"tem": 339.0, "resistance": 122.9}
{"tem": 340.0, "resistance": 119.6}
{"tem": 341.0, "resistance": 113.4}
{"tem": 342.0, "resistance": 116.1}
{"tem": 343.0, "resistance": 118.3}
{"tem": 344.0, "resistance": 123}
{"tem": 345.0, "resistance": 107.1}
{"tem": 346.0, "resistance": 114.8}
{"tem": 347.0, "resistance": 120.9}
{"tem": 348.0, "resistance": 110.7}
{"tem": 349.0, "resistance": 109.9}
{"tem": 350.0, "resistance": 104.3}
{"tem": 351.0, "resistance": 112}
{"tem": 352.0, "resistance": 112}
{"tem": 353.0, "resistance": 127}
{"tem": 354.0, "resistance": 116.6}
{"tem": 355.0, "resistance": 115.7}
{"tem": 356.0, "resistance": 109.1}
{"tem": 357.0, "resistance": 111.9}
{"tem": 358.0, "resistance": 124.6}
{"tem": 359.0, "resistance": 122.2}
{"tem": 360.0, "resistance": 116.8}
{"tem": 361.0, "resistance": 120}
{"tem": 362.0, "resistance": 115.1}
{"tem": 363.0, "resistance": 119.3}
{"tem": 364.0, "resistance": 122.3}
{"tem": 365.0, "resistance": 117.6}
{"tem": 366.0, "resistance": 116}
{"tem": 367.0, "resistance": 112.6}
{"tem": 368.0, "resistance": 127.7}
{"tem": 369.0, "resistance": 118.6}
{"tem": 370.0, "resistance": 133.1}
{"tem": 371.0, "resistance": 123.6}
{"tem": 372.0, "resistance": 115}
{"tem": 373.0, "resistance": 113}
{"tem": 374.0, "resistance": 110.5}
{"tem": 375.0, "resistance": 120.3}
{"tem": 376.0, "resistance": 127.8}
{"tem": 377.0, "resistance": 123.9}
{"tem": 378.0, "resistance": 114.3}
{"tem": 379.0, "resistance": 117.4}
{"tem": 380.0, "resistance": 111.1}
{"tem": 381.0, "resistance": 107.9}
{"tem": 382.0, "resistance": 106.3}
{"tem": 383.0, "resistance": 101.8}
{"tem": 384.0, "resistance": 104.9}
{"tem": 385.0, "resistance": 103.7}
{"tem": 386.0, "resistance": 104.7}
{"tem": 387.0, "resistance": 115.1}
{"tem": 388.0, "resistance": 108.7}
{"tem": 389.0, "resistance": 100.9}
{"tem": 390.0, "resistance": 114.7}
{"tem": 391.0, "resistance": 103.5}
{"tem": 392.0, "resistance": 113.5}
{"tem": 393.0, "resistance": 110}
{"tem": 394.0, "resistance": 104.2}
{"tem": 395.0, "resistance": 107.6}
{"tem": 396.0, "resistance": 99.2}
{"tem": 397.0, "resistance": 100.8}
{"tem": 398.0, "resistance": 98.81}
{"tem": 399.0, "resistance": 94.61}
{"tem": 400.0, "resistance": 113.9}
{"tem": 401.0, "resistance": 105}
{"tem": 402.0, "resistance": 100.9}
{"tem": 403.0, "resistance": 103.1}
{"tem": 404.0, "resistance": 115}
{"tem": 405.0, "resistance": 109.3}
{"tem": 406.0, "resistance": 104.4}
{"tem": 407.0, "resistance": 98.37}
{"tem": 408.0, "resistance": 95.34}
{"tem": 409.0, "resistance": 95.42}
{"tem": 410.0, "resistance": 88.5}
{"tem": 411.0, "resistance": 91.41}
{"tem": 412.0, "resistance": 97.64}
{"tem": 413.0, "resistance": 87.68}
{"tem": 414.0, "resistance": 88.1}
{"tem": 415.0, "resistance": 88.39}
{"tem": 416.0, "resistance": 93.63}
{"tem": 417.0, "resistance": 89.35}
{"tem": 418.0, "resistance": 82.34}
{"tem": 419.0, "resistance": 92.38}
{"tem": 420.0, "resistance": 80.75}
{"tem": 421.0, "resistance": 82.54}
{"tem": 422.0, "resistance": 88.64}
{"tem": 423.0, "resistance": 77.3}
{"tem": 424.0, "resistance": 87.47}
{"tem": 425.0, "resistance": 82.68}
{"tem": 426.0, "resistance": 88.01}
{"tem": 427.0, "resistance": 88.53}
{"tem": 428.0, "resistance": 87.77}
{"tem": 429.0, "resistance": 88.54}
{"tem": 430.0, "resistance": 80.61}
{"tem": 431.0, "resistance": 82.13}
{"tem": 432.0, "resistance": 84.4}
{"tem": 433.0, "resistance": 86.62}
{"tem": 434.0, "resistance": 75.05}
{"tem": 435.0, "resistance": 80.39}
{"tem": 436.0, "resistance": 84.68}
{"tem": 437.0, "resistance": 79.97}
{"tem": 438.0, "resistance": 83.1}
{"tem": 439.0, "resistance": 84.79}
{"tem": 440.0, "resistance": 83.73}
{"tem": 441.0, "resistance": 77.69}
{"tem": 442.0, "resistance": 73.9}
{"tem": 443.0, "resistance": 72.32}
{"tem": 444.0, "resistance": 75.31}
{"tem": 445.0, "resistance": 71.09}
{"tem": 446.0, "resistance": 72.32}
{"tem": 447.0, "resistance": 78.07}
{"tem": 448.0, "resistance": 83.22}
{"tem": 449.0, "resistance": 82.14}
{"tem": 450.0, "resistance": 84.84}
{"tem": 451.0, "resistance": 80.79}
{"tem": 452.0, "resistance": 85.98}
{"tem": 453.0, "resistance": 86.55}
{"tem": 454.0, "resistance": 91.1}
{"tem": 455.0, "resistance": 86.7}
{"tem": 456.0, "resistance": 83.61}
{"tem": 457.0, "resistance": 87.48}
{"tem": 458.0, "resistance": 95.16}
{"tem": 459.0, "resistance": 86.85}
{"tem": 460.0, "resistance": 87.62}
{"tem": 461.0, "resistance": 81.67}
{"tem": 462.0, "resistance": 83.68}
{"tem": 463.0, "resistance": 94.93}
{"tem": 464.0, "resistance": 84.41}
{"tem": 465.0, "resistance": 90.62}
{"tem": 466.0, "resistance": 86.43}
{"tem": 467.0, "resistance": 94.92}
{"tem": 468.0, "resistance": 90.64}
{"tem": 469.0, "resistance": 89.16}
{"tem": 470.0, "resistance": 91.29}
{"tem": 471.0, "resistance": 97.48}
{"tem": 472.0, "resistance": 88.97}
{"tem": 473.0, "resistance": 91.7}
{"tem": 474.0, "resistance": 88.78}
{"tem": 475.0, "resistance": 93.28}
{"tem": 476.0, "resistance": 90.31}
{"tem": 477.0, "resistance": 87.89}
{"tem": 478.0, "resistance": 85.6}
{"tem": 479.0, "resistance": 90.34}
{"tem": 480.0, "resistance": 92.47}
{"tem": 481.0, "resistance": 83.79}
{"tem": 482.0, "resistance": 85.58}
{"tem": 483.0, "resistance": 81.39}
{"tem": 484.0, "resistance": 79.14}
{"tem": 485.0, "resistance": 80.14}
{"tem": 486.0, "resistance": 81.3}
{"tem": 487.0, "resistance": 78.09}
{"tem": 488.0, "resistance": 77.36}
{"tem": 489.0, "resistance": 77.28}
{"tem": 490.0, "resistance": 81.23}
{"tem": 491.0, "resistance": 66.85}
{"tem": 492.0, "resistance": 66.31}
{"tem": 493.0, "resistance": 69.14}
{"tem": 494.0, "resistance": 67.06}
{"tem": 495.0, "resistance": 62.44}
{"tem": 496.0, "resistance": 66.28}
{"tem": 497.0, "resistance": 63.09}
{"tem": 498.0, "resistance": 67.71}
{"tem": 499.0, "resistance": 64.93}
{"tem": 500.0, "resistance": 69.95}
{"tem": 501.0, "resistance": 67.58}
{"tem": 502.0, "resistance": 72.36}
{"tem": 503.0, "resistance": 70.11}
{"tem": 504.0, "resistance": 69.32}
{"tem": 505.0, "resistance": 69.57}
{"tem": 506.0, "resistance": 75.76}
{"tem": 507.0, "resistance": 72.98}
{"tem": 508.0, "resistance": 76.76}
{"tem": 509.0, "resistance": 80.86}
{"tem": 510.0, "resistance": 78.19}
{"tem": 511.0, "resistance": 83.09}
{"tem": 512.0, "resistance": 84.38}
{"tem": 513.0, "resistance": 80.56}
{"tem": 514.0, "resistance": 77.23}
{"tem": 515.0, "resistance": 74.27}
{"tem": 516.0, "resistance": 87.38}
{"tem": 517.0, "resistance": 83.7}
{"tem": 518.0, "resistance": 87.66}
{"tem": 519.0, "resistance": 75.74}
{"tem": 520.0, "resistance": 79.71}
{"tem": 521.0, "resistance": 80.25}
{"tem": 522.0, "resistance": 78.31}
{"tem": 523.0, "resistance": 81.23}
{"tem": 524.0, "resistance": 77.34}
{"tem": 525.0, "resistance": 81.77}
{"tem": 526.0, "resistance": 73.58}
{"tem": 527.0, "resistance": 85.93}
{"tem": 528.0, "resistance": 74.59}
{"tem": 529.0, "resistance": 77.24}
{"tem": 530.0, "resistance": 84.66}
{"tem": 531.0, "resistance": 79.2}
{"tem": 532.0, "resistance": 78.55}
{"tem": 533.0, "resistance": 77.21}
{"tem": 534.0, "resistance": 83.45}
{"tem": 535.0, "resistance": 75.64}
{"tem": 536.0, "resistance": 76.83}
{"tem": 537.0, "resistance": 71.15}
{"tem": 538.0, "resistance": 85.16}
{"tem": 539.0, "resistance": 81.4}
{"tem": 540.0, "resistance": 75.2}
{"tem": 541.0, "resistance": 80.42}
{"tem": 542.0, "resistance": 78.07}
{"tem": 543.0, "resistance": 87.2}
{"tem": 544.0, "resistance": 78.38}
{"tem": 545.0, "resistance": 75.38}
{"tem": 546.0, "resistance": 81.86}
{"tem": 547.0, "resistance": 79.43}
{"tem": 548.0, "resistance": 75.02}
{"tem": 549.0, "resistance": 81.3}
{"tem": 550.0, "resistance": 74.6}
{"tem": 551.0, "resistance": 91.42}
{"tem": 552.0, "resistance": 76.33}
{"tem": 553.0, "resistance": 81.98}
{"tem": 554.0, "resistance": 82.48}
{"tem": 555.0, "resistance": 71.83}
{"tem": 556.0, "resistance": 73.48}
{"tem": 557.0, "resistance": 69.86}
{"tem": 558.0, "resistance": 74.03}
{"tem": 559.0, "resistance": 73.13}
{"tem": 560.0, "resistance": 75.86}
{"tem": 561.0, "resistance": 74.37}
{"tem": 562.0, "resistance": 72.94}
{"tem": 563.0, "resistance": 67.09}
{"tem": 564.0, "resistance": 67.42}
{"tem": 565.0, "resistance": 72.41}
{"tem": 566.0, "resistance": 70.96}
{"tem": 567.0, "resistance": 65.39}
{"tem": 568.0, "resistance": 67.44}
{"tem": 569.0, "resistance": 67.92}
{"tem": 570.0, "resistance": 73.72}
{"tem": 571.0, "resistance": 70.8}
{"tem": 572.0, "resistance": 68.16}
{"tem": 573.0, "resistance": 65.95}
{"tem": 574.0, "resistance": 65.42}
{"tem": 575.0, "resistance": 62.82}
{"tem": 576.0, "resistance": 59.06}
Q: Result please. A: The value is 7.1 K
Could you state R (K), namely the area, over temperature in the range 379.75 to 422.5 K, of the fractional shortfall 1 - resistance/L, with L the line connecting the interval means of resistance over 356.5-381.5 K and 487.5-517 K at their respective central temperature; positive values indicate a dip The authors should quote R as 3.1 K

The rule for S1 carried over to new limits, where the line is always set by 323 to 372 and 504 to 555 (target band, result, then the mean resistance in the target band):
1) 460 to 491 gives 1.4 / 86.4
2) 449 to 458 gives 0.8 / 86.2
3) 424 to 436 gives 1.9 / 84.2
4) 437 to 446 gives 1.9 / 77.6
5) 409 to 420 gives 1.4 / 89.8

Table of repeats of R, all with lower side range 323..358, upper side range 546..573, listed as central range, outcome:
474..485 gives 0.3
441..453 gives 2.1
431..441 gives 1.6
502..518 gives 1.1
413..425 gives 1.7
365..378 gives -1.1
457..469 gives 0.5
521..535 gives 0.1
